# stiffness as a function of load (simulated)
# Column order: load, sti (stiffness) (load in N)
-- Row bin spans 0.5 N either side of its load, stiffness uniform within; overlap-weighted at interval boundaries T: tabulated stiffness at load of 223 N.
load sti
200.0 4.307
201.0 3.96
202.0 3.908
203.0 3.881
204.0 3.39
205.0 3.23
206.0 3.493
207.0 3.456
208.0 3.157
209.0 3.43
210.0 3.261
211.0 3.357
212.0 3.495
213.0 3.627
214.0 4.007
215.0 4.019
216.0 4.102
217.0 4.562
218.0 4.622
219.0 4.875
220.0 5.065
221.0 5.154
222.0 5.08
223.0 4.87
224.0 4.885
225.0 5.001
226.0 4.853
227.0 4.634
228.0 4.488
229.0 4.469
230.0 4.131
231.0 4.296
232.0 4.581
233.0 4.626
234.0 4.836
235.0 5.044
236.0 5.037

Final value 4.87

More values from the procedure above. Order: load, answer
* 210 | 3.261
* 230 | 4.131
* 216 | 4.102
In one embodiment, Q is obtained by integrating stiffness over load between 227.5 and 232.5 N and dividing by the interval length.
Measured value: 4.39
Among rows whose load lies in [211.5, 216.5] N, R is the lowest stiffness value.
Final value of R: 3.495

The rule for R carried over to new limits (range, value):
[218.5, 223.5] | 4.87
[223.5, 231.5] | 4.131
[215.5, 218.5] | 4.102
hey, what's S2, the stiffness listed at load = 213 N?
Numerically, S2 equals 3.627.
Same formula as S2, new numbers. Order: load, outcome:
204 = 3.39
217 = 4.562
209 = 3.43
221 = 5.154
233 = 4.626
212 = 3.495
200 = 4.307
